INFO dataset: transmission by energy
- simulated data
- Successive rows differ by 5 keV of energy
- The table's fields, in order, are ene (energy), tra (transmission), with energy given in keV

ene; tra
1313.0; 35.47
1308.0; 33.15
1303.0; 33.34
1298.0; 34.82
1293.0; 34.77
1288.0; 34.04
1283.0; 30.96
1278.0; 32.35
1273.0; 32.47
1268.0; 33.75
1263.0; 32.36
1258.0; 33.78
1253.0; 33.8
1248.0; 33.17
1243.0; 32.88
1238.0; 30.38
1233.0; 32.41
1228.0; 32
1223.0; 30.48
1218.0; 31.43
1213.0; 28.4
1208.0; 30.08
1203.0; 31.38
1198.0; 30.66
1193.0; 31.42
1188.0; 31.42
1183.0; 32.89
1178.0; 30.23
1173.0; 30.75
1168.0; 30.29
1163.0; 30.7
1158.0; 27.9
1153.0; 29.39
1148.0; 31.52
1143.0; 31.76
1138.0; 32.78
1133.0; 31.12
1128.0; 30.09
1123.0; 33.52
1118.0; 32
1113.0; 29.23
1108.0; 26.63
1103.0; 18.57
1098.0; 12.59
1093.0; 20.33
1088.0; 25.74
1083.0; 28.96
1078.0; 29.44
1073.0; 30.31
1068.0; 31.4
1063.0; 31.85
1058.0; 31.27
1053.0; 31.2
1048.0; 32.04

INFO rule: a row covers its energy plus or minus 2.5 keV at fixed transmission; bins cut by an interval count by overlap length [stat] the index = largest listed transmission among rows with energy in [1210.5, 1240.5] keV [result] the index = 32.41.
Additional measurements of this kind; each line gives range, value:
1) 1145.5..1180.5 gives 31.52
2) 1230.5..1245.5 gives 32.88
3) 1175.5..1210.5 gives 32.89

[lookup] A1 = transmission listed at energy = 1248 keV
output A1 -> 33.17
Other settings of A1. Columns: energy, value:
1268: 33.75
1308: 33.15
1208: 30.08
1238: 30.38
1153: 29.39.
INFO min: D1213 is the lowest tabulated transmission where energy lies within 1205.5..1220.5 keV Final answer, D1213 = 28.4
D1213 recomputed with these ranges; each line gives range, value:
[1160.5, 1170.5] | 30.29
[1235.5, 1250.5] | 30.38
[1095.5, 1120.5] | 12.59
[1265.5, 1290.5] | 30.96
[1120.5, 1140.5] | 30.09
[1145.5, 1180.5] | 27.9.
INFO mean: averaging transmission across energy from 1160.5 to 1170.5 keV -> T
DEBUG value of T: 30.5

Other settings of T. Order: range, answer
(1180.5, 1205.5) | 31.6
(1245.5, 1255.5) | 33.5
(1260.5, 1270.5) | 33.1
